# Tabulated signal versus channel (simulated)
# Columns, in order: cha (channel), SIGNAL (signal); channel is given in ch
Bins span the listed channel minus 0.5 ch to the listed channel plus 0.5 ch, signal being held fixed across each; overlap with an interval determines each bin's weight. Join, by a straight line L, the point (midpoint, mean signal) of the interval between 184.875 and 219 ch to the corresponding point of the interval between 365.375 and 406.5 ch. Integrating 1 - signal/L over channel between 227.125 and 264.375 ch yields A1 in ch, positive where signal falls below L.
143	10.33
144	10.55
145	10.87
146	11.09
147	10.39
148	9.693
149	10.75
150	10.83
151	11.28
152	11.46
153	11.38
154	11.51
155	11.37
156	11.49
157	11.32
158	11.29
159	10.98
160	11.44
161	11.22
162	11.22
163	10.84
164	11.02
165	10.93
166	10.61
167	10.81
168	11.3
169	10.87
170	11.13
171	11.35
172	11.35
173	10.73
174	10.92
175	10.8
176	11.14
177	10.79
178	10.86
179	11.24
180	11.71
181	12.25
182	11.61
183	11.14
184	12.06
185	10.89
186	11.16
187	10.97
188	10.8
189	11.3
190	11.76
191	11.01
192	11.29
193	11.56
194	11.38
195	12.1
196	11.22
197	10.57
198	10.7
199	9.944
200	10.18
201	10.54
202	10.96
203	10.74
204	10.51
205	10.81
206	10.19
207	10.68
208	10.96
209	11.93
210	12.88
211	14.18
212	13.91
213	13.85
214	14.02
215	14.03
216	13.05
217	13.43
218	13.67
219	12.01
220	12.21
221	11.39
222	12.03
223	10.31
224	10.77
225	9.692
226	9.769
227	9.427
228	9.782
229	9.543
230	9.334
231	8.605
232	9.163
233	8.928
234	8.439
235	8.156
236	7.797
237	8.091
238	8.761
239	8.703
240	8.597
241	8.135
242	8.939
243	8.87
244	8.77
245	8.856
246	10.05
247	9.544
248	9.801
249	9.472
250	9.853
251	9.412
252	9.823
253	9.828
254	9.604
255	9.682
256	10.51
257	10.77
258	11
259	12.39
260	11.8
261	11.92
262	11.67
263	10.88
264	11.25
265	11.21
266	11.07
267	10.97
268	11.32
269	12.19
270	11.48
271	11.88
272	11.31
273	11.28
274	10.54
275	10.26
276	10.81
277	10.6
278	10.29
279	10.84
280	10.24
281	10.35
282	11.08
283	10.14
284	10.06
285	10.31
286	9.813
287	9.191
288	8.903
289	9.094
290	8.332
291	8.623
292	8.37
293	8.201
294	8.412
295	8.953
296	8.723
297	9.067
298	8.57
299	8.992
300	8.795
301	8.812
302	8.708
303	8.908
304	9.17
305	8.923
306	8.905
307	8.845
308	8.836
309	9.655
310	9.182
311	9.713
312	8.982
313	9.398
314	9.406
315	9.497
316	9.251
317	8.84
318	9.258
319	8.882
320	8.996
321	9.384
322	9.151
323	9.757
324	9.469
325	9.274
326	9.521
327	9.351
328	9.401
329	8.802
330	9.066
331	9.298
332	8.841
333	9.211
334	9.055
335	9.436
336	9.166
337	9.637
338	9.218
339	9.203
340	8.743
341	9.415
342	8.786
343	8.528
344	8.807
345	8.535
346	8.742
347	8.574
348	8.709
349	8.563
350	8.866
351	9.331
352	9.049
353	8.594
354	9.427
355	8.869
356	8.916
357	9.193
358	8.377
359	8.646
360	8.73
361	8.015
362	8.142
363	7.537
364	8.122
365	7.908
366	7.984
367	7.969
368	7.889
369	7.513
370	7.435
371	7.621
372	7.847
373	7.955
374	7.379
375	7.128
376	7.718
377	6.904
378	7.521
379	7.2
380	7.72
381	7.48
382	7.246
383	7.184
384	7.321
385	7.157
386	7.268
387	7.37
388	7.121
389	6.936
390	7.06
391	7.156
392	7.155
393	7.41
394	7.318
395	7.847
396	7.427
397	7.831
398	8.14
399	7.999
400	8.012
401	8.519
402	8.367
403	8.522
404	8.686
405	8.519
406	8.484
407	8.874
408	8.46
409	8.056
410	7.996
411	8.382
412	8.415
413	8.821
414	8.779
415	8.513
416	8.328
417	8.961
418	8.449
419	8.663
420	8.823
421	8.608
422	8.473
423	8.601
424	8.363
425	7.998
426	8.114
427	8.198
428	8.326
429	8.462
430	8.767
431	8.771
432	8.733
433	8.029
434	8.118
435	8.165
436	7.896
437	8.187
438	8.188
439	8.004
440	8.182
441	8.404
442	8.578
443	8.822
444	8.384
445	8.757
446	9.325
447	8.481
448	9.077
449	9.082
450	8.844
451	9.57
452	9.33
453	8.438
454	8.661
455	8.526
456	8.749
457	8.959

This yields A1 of 3.7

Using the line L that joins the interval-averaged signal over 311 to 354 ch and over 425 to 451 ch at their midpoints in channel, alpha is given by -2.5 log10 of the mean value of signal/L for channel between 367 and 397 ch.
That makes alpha 0.19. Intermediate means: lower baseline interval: 9.11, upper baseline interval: 8.49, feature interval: 7.41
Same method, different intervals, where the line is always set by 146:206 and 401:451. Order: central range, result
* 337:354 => 0.05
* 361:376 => 0.17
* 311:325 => 0.04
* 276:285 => -0.05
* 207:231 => -0.11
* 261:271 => -0.13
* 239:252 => 0.13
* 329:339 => 0.03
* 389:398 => 0.19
